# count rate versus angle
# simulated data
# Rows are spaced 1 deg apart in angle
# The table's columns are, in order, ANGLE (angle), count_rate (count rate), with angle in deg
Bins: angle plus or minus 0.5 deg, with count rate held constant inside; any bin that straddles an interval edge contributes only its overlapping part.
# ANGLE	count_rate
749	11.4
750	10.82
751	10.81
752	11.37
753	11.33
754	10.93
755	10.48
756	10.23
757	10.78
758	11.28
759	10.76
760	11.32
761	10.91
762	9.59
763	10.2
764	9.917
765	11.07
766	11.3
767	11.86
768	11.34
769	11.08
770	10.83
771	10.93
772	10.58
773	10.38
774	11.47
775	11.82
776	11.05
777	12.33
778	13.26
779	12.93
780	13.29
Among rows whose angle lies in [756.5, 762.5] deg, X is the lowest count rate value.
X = 9.59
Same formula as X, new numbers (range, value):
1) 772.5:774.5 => 10.38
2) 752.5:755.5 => 10.48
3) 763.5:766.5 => 9.917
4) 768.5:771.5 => 10.83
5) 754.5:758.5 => 10.23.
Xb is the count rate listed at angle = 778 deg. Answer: 13.26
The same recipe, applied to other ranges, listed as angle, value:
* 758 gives 11.28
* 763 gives 10.2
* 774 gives 11.47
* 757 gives 10.78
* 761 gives 10.91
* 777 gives 12.33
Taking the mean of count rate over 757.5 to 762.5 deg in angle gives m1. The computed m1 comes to 10.8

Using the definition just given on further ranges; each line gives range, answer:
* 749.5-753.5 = 11.1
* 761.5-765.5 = 10.2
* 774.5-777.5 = 11.7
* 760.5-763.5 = 10.2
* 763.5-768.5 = 11.1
